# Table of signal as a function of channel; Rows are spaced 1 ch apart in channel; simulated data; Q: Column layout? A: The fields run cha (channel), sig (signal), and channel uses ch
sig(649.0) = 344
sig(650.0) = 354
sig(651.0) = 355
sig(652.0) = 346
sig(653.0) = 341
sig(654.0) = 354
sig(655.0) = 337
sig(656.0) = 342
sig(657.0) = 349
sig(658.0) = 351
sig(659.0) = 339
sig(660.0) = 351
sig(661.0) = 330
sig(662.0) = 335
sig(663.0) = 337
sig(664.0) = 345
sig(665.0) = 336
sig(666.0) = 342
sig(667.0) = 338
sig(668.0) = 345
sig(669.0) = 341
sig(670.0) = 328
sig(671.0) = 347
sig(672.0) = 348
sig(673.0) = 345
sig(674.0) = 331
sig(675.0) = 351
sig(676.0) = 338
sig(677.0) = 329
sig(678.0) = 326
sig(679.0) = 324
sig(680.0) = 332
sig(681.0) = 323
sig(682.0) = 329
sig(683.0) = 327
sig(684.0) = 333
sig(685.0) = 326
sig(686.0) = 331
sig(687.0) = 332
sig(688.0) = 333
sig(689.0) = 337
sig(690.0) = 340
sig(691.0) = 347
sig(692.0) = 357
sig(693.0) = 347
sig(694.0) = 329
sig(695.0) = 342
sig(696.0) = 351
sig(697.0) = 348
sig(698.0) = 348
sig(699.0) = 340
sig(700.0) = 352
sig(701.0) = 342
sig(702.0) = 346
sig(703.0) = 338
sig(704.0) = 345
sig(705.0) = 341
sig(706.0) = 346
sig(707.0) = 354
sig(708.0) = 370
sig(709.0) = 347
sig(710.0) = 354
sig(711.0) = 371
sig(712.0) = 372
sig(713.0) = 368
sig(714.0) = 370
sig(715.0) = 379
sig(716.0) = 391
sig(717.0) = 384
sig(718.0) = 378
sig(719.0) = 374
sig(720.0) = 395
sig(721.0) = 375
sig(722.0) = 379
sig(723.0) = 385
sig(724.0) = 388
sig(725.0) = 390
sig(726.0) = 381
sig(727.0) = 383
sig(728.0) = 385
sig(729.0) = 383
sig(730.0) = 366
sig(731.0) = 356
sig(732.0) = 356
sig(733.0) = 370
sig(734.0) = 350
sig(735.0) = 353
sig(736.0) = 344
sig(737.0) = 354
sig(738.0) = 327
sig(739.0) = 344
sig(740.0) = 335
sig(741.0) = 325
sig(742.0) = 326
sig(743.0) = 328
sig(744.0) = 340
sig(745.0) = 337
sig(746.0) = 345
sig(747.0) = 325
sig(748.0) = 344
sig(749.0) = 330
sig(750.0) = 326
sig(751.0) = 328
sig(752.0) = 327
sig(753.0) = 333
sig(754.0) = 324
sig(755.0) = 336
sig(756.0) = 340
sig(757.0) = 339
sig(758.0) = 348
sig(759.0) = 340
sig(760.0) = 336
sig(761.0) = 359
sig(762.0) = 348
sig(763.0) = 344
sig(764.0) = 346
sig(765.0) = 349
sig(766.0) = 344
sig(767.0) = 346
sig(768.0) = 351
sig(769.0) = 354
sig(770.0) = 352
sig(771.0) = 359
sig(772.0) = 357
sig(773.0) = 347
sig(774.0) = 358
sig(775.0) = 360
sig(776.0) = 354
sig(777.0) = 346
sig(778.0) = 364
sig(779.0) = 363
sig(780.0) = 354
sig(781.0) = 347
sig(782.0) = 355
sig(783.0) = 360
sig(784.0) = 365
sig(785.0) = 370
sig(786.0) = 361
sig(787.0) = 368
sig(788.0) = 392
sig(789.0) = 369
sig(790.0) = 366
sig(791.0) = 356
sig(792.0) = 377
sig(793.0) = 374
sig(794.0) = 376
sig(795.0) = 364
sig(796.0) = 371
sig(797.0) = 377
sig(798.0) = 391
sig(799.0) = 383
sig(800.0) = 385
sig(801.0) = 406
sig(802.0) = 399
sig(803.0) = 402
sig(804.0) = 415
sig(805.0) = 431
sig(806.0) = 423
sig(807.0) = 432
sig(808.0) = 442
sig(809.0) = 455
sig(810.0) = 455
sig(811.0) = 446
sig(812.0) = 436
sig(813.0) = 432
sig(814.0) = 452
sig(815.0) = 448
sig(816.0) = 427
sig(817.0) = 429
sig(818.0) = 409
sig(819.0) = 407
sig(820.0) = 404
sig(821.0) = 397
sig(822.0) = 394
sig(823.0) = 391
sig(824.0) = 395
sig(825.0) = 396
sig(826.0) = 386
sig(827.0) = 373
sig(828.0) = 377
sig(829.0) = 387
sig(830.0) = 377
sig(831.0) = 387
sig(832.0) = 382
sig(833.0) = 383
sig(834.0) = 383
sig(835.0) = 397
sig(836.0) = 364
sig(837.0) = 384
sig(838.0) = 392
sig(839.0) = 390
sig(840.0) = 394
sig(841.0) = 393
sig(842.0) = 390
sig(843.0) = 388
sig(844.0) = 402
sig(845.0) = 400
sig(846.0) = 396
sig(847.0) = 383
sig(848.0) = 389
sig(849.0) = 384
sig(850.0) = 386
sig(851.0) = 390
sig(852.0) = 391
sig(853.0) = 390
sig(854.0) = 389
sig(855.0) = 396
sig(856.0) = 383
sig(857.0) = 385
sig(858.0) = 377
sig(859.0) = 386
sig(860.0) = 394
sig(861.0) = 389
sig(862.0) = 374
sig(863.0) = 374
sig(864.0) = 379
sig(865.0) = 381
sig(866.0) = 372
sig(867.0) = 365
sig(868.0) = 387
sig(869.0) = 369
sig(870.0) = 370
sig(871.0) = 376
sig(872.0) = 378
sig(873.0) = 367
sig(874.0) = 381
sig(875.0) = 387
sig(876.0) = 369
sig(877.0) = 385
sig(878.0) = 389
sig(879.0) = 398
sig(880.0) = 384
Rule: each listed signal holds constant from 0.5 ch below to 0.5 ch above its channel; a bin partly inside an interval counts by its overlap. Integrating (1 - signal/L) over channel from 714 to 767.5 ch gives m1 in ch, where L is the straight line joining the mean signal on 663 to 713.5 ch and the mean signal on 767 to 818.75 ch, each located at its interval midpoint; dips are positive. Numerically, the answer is 1.62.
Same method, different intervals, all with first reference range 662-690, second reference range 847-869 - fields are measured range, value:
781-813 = -2.3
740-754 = 0.9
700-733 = -2.1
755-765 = 0.4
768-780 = 0.2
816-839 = -1.0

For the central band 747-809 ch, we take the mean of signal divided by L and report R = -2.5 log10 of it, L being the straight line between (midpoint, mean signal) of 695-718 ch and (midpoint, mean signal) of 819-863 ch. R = 0.030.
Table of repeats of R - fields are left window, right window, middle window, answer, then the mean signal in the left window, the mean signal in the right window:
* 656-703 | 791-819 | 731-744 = 0.089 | 339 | 411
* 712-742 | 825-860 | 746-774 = 0.093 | 367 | 387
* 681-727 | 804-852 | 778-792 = 0.066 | 356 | 403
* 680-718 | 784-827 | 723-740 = 0.001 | 349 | 401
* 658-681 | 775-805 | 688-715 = -0.009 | 338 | 374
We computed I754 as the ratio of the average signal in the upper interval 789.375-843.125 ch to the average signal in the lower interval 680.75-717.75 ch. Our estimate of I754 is 1.15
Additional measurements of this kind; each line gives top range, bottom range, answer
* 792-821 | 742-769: 1.22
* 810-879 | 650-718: 1.14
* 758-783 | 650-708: 1.03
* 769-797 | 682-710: 1.06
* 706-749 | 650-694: 1.06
